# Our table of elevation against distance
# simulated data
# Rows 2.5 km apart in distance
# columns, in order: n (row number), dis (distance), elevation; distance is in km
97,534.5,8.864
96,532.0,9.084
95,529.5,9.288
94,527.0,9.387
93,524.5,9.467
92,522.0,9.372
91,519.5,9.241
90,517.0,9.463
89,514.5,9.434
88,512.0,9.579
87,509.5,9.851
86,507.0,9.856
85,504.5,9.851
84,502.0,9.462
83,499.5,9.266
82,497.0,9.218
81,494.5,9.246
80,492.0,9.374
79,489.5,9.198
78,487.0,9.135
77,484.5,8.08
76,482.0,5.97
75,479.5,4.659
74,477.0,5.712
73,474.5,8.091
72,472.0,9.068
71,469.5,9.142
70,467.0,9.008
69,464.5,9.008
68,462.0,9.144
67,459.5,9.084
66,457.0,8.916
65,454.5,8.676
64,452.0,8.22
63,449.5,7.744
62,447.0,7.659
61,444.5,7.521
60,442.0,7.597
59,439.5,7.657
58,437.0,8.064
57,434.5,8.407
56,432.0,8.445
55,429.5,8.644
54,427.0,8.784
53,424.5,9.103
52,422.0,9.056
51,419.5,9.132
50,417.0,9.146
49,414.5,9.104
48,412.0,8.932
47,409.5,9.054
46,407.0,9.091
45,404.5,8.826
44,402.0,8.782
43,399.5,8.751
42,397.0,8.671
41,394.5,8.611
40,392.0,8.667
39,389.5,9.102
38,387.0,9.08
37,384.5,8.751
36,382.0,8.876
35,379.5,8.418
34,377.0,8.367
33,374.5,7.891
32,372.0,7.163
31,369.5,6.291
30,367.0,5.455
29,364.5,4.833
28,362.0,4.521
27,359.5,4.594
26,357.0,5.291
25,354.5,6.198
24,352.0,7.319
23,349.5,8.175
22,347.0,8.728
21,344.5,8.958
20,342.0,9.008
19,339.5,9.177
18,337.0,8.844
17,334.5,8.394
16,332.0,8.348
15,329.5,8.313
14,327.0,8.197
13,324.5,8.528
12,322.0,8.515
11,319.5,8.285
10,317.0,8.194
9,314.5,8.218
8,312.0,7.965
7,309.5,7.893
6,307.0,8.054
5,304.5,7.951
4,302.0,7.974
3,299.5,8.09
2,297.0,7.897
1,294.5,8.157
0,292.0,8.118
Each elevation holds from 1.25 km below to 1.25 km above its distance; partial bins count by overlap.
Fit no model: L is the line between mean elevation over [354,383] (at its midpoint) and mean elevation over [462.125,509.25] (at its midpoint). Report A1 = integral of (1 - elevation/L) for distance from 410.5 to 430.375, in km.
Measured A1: -4.3 km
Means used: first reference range 6.48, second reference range 8.56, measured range 8.99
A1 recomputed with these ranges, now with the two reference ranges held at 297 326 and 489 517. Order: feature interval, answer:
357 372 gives 5.6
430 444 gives 1.5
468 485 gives 3.8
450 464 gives 0.6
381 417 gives -0.5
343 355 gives 0.6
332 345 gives -0.8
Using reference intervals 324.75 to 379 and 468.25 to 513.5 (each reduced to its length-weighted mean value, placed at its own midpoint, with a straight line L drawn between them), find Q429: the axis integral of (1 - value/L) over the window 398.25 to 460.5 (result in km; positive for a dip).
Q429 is -4.0 km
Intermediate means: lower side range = 7.37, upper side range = 8.6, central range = 8.57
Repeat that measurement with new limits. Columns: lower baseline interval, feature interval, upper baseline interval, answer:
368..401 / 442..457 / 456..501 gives 0.7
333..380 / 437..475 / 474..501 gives -2.9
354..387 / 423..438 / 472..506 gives -2.1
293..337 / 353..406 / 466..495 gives 4.1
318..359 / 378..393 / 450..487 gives -1.4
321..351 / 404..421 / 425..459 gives -1.5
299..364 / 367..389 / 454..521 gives 0.3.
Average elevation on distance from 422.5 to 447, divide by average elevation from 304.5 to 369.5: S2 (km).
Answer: 1.09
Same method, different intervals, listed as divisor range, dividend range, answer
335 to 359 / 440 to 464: 1.05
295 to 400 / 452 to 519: 1.11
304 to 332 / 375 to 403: 1.06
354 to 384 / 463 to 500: 1.26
